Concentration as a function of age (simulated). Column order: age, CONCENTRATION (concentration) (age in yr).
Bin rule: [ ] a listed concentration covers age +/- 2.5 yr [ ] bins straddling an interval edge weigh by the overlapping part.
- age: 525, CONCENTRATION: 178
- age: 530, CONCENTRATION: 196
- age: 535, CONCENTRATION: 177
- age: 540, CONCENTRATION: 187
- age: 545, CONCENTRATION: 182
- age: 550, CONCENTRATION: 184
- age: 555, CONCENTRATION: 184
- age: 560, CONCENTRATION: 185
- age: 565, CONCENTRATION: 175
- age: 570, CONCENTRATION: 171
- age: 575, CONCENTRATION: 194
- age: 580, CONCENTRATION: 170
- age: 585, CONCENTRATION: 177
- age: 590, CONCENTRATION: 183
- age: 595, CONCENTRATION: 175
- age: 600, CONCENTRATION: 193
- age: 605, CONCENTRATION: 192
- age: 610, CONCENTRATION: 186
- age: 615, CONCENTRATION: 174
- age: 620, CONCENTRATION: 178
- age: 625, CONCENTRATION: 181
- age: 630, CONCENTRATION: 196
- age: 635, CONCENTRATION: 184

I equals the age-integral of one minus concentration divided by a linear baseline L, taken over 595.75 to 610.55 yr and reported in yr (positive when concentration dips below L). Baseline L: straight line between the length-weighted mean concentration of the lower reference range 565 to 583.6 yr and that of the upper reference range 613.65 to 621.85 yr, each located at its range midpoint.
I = -1.0 yr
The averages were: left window 178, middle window 189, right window 176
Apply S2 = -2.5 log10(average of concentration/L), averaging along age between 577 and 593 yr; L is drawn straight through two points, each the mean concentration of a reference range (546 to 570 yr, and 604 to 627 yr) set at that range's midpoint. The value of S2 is 0.024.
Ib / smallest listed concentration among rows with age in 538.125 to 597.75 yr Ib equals 170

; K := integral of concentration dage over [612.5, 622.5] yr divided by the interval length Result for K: 176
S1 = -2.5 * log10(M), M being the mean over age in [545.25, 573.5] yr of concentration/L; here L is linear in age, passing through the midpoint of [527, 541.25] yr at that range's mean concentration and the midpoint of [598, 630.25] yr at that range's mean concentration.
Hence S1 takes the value 0.03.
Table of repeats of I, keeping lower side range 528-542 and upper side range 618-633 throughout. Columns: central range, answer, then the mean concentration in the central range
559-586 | 1.1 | 178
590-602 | 0.1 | 183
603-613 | -0.1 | 188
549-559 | 0.1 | 184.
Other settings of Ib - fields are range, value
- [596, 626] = 174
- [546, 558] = 184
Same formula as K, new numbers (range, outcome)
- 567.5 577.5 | 182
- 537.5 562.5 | 184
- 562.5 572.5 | 173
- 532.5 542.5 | 182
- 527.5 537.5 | 186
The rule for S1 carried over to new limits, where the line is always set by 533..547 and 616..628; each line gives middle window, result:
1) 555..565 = 0.00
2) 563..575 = 0.02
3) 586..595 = 0.00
